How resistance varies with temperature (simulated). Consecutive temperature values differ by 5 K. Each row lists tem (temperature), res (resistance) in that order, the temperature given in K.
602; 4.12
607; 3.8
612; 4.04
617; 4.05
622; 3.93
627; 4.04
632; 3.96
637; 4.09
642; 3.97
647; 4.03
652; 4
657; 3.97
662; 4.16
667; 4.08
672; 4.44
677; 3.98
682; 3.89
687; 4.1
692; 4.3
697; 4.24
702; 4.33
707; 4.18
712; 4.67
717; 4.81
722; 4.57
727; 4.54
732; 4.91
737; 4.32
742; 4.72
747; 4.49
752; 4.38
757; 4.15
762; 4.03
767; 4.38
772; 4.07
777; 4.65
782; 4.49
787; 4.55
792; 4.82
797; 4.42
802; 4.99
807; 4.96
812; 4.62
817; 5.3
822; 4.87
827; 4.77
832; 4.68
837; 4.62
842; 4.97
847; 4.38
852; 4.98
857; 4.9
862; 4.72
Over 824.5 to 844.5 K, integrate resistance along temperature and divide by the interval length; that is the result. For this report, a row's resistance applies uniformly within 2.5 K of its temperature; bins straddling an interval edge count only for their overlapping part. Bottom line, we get 4.76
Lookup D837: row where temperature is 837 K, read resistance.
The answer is 4.62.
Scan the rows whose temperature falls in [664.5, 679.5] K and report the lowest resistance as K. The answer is 3.98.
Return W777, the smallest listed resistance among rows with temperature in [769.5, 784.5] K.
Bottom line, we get 4.07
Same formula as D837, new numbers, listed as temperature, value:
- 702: 4.33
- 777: 4.65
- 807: 4.96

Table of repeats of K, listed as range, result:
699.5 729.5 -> 4.18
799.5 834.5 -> 4.62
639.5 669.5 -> 3.97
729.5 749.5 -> 4.32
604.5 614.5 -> 3.8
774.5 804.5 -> 4.42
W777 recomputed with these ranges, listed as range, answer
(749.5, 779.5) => 4.03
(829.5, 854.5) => 4.38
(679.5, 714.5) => 3.89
